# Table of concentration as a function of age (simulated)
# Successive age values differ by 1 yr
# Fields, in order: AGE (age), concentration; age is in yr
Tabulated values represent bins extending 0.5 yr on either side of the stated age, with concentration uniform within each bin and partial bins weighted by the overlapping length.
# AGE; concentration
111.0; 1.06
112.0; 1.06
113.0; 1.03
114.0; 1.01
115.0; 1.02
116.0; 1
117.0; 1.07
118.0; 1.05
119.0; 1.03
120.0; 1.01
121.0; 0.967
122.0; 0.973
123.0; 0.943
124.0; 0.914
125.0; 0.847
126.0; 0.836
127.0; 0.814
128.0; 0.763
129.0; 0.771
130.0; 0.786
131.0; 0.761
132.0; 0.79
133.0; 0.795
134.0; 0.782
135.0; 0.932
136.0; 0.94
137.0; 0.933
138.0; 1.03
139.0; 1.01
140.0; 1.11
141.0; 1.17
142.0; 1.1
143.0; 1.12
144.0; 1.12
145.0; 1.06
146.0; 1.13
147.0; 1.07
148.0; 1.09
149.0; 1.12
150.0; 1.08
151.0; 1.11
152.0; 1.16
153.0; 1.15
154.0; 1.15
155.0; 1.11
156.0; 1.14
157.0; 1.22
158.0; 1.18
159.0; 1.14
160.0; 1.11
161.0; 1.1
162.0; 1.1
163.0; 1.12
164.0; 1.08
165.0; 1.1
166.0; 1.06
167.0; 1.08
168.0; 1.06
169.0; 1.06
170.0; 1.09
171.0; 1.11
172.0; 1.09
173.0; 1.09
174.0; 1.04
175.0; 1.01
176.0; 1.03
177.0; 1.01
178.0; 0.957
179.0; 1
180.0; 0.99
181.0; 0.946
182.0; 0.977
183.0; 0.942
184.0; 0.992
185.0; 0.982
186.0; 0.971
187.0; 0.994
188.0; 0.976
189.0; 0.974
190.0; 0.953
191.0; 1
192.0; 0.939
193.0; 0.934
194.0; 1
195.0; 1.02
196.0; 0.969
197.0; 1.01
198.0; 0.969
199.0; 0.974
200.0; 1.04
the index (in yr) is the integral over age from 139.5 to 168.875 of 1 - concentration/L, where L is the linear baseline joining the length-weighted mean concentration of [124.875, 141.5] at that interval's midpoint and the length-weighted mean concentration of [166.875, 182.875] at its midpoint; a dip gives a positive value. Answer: -4.8 yr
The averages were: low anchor 0.887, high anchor 1.03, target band 1.11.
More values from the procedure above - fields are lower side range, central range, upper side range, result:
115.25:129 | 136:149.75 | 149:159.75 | -0.1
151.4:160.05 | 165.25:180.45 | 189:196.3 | 0.3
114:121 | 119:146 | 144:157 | 3.3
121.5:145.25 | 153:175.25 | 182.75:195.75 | -3.5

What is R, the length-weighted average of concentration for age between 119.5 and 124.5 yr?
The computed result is 0.961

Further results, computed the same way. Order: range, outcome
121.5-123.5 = 0.958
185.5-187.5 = 0.982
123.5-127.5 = 0.853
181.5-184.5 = 0.97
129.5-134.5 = 0.783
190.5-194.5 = 0.968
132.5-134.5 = 0.788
